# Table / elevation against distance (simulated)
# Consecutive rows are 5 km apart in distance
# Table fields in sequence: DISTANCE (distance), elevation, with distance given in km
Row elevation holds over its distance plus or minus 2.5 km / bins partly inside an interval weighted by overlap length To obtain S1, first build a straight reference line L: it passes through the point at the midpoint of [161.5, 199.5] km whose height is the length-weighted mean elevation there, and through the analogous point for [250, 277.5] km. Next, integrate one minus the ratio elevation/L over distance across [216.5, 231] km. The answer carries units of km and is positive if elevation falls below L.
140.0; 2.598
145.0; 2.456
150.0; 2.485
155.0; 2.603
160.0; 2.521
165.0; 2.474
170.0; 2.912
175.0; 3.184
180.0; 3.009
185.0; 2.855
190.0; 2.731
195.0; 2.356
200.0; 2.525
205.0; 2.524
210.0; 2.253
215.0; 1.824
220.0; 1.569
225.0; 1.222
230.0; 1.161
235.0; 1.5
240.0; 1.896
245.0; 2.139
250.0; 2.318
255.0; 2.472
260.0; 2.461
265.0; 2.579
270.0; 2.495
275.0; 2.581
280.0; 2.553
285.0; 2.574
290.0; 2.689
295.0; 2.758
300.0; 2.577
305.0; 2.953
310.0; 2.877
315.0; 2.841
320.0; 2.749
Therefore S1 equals 7.0 km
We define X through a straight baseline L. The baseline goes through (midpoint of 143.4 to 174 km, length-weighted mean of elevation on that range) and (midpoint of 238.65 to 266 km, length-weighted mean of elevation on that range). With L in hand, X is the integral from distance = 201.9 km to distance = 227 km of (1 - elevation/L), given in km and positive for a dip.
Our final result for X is 5.5 km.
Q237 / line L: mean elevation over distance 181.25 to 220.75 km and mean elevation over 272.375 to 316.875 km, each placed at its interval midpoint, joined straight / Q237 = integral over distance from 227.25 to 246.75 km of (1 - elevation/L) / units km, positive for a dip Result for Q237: 6.70 km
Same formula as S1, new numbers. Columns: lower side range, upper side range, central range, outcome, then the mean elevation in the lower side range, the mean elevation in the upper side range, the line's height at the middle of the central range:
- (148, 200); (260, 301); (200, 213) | 1.36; 2.71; 2.59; 2.67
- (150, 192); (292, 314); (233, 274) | 7.80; 2.77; 2.79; 2.78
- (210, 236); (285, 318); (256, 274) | -2.68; 1.53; 2.77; 2.19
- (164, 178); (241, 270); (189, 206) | 1.37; 2.9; 2.38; 2.74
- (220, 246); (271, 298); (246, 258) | -2.61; 1.55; 2.62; 1.95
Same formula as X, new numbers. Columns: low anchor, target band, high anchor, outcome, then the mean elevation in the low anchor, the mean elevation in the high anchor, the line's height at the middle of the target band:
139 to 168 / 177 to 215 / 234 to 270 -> -2.5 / 2.53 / 2.24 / 2.4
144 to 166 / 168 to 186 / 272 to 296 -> -3.4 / 2.51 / 2.62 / 2.53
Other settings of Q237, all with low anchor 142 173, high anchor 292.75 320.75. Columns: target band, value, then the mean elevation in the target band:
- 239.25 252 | 2.7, 2.14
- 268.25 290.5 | 1.5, 2.57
